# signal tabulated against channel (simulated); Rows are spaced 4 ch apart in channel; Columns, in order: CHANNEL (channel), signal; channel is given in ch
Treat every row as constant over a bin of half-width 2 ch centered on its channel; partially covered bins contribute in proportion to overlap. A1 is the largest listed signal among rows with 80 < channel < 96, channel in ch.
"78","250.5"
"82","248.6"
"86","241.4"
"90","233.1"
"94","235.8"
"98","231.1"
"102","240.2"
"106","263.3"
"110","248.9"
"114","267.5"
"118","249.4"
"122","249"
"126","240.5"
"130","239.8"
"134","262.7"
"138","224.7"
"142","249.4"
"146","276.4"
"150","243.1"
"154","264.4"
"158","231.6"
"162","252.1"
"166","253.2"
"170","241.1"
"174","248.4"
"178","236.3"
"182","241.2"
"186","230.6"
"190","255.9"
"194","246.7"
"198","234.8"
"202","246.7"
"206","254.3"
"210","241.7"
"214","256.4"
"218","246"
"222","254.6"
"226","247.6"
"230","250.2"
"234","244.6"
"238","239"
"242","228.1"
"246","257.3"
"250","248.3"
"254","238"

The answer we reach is 248.6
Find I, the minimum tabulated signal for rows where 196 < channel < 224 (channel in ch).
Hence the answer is 234.8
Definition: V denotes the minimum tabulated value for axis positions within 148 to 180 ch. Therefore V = 231.6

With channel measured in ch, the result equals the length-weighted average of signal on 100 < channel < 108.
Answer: 252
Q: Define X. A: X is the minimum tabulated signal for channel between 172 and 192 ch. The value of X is 230.6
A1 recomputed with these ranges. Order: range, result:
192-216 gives 256.4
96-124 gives 267.5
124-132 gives 240.5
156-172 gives 253.2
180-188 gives 241.2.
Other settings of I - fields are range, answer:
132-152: 224.7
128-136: 239.8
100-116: 240.2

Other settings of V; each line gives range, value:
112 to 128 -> 240.5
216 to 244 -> 228.1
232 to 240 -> 239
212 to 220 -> 246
